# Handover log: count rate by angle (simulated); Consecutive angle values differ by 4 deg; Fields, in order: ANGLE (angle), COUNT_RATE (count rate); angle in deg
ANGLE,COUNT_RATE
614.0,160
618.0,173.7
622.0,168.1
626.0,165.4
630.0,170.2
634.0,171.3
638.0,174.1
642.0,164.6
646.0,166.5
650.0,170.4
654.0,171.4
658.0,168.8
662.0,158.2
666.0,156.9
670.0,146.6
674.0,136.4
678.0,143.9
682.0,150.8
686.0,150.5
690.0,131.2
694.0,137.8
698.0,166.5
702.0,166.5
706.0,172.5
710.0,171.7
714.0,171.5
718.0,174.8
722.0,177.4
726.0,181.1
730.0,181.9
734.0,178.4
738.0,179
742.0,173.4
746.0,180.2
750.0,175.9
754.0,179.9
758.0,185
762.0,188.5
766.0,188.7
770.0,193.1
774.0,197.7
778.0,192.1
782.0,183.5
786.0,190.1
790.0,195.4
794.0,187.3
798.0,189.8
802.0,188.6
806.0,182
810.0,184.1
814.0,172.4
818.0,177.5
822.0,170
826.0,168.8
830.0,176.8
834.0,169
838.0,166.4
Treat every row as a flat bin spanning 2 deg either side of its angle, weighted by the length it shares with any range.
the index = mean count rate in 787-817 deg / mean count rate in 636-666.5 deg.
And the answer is 1.11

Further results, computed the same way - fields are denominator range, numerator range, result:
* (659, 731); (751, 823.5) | 1.16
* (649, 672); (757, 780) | 1.18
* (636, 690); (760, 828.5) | 1.18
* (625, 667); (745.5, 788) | 1.12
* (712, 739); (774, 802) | 1.07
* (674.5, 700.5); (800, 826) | 1.22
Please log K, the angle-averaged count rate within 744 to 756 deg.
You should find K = 179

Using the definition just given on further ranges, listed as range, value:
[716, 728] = 178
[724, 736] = 180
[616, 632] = 169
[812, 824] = 173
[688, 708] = 155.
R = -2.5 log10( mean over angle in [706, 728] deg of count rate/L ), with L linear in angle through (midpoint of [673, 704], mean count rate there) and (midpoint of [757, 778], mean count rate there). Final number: -0.07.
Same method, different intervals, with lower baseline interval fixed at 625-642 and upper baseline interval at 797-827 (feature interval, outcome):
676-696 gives 0.205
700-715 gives 0.020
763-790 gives -0.081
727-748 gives -0.021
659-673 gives 0.119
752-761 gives -0.041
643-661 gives 0.016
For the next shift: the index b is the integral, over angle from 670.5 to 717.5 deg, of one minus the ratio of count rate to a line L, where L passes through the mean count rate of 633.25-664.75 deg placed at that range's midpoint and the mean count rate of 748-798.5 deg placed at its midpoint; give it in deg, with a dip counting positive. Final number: 5.5 deg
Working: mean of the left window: 168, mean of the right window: 188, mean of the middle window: 155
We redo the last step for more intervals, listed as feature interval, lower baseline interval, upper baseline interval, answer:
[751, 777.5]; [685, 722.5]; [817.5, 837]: -3.5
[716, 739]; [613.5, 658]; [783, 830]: -0.4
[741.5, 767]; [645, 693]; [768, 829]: -1.1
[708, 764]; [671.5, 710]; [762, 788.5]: -2.0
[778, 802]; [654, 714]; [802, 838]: -2.6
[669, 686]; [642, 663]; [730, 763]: 2.6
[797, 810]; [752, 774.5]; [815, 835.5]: -0.6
